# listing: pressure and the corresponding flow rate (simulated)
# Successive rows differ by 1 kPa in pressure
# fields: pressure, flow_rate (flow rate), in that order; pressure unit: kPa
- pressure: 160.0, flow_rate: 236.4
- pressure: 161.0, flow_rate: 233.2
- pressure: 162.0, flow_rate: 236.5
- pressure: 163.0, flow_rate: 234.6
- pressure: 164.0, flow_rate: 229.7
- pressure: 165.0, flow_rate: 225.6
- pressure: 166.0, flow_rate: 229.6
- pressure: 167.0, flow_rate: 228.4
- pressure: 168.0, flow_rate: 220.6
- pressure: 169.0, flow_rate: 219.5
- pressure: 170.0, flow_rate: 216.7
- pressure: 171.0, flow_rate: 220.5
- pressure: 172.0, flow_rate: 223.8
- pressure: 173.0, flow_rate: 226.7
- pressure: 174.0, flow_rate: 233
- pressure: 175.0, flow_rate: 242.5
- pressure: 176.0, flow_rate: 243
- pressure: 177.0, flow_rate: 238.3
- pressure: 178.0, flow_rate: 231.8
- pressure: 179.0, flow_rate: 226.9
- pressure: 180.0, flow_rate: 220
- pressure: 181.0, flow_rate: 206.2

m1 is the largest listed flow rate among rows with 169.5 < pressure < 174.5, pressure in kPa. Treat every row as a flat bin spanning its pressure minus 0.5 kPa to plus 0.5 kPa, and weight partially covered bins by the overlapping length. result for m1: 233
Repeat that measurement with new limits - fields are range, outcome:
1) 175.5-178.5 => 243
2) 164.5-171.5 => 229.6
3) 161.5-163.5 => 236.5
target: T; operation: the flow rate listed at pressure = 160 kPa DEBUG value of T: 236.4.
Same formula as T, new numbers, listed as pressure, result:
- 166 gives 229.6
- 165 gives 225.6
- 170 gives 216.7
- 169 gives 219.5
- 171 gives 220.5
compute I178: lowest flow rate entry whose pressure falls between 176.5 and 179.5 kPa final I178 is 226.9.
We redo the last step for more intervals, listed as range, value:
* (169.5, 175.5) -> 216.7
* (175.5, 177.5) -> 238.3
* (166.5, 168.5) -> 220.6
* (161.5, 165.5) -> 225.6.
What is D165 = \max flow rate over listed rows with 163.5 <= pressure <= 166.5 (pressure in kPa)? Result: 229.7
